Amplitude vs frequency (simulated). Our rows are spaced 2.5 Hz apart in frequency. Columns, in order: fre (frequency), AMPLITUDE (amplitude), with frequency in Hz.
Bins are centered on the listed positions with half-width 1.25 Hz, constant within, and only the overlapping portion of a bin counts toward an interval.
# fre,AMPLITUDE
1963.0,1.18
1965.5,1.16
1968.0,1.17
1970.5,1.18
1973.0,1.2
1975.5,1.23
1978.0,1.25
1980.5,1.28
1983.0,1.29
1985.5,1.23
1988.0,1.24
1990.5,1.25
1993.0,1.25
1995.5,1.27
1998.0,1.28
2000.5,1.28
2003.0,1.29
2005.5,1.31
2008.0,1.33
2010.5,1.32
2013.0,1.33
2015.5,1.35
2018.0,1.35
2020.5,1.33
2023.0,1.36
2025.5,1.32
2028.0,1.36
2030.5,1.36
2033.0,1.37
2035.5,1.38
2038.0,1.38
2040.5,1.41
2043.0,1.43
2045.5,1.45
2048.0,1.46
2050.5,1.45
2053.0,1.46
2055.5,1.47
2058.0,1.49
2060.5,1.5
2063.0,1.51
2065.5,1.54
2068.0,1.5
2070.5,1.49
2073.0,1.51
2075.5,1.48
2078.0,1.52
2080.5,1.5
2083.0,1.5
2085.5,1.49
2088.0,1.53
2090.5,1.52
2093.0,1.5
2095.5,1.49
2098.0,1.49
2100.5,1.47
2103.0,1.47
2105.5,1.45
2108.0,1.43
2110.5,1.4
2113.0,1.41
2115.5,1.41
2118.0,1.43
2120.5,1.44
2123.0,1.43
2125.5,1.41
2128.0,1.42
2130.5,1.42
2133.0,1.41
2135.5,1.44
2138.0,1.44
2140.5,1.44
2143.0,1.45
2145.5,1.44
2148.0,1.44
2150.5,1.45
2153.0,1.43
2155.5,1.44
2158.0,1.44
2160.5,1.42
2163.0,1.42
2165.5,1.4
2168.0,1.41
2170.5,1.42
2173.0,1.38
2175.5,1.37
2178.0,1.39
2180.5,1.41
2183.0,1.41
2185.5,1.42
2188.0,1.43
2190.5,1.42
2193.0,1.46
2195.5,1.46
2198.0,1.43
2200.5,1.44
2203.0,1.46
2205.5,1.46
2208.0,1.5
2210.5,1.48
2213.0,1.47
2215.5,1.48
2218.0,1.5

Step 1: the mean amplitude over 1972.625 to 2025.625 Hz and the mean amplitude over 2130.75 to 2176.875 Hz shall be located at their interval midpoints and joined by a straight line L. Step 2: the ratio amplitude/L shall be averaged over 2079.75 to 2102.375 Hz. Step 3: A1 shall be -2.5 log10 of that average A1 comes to -0.10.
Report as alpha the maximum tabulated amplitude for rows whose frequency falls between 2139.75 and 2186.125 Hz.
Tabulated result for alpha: 1.45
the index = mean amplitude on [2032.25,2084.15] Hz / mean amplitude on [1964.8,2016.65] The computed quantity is 1.16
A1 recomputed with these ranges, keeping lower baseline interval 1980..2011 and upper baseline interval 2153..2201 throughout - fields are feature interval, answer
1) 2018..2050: -0.06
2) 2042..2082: -0.12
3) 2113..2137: -0.03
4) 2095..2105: -0.09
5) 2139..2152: -0.04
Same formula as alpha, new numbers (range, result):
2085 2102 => 1.53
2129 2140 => 1.44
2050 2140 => 1.54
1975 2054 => 1.46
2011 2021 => 1.35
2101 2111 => 1.47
